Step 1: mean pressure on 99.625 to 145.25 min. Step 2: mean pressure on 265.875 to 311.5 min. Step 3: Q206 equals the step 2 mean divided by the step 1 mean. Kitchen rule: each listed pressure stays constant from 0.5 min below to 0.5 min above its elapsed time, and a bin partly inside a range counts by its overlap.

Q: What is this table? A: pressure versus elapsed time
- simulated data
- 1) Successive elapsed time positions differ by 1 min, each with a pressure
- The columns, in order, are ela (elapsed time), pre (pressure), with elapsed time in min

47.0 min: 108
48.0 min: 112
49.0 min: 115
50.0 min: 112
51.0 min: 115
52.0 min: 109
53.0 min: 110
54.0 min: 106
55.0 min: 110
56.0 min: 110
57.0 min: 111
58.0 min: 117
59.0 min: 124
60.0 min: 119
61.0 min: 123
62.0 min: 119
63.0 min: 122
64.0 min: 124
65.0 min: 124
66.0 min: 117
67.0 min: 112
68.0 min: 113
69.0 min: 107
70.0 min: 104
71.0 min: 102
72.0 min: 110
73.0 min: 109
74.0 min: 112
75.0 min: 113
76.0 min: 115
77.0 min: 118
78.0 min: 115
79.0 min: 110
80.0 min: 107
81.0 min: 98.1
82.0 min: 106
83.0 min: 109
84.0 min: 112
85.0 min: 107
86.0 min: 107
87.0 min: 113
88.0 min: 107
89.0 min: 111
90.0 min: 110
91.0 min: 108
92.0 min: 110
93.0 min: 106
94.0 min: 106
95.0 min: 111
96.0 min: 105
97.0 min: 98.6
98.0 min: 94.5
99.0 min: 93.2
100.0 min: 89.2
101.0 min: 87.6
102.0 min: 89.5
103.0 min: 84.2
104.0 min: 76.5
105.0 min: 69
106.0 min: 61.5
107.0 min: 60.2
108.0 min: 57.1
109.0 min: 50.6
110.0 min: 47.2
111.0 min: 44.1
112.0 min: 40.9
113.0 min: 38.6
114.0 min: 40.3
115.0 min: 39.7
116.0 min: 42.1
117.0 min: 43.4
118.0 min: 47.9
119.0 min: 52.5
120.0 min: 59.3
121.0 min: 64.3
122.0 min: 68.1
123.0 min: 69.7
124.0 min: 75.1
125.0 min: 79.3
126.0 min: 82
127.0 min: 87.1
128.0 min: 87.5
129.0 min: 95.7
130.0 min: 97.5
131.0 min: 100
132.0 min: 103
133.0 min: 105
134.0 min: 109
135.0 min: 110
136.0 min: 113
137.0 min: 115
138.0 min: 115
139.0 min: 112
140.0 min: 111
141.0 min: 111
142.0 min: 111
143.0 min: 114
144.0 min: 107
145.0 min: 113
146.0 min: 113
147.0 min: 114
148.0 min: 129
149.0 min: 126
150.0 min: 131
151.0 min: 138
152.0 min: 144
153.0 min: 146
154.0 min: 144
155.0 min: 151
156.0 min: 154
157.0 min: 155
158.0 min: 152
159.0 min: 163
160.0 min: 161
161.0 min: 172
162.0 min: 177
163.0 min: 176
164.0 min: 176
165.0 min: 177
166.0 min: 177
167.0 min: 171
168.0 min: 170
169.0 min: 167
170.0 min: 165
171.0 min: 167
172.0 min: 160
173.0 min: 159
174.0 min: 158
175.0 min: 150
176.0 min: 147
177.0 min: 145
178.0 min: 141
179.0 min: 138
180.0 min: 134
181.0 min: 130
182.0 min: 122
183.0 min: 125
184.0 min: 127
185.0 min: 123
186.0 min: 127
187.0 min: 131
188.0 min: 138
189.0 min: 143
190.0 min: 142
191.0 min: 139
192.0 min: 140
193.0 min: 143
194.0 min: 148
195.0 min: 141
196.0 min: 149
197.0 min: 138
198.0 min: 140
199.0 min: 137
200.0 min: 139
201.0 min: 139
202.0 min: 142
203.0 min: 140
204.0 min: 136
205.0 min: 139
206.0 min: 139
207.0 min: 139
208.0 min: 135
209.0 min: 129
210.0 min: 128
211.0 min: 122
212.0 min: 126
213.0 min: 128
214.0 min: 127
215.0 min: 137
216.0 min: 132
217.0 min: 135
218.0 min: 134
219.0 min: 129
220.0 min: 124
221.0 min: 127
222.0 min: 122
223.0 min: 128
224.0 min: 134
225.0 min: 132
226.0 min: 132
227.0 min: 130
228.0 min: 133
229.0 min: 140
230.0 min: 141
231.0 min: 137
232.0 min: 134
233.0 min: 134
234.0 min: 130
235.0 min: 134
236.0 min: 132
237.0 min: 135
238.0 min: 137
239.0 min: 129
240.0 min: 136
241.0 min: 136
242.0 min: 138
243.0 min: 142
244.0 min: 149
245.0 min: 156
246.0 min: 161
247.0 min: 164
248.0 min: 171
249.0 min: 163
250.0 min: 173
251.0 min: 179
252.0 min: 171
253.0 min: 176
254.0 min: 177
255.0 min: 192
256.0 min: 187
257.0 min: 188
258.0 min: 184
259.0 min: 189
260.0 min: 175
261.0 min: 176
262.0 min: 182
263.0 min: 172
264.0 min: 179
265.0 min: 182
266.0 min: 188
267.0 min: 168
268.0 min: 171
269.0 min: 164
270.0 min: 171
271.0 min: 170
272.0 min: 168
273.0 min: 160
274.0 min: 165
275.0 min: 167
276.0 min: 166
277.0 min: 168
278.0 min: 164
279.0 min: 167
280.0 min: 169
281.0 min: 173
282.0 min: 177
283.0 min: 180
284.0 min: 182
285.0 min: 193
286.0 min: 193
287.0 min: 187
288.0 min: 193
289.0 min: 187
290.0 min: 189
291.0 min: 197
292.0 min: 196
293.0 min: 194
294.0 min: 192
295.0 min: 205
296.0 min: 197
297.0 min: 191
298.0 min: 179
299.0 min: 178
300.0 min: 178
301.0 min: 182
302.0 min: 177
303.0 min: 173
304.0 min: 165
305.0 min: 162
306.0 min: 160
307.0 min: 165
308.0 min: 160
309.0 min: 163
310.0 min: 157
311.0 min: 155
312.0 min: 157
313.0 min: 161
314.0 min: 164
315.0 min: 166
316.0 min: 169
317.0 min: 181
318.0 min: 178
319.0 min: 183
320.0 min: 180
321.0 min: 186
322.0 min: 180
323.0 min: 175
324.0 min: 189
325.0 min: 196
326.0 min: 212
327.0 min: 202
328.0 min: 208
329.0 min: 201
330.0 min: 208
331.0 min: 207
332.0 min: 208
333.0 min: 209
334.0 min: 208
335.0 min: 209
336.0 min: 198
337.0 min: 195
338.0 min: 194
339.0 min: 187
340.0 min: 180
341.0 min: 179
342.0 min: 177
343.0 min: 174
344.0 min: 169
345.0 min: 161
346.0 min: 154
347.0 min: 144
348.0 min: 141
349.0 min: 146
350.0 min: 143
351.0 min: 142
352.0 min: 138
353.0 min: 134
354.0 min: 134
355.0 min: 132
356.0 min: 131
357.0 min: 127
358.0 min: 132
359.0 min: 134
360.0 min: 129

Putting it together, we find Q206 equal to 2.2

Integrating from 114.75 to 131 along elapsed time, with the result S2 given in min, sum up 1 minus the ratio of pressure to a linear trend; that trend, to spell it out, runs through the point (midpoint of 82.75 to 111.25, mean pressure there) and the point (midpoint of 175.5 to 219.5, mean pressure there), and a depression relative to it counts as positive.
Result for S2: 5.2 min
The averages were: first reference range 90.8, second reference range 136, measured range 69.6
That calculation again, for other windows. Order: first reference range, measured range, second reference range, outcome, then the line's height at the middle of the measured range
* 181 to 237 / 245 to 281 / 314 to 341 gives -2.9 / 160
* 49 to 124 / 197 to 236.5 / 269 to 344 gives 3.3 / 146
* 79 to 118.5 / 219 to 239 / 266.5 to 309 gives 2.1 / 148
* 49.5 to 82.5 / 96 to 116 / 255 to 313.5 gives 9.2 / 125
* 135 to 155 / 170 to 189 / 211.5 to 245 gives -2.1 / 127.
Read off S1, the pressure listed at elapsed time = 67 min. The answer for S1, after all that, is 112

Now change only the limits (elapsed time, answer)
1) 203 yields 140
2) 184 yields 127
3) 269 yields 164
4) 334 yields 208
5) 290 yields 189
